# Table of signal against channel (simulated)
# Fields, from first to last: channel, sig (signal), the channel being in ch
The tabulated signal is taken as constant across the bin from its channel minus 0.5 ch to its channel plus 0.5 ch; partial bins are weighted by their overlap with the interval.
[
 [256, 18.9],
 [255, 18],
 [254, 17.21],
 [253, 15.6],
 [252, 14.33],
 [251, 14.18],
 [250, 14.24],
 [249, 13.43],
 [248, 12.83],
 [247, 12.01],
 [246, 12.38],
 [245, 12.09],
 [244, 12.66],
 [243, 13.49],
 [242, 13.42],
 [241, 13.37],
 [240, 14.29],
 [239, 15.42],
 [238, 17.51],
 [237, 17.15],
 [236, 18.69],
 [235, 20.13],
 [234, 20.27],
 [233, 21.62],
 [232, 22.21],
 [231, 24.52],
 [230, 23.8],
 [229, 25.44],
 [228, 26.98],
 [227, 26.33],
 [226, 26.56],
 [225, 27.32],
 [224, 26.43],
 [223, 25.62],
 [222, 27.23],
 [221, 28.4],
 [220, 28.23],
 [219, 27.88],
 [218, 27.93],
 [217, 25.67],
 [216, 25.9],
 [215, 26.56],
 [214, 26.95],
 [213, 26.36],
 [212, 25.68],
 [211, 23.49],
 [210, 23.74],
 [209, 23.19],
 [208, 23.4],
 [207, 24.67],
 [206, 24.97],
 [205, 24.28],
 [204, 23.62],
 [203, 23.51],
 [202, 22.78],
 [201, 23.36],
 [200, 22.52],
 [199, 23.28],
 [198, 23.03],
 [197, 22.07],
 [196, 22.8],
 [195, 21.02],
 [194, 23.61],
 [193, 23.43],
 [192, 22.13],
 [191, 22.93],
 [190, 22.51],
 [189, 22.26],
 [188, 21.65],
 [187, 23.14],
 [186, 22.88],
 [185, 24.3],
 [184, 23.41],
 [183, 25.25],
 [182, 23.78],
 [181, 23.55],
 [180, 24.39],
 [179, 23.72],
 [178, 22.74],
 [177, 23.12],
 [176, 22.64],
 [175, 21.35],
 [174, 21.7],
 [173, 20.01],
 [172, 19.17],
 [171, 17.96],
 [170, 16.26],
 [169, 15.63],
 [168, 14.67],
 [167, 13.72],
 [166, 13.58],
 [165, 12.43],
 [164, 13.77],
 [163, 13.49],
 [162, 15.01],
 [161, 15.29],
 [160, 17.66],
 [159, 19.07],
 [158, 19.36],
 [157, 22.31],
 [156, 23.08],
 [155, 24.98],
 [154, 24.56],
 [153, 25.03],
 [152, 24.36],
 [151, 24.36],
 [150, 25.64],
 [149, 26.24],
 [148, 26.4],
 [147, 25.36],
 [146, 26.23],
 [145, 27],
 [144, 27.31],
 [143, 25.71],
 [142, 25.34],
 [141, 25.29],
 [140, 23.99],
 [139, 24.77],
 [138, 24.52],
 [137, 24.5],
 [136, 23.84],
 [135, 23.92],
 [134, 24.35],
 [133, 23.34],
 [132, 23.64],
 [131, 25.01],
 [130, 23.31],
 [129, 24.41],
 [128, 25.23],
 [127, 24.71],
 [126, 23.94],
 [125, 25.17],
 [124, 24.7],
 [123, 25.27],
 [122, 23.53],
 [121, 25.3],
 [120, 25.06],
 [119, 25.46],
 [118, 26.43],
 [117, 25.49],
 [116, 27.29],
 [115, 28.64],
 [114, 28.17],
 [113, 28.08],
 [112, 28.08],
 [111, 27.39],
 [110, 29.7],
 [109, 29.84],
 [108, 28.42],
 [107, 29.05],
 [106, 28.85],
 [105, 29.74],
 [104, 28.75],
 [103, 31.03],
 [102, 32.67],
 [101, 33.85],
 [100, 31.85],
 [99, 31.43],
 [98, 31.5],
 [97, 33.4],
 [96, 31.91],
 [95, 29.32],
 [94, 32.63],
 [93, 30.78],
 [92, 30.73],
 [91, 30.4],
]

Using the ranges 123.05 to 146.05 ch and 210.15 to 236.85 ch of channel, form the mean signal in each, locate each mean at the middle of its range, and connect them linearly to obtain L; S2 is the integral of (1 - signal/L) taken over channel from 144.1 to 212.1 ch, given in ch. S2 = 8.3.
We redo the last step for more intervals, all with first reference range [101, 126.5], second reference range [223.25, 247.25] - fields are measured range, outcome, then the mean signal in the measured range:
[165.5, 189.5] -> 2.46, 20.9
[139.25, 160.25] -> 0.72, 24.3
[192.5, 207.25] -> -0.96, 23.2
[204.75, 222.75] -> -4.26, 25.8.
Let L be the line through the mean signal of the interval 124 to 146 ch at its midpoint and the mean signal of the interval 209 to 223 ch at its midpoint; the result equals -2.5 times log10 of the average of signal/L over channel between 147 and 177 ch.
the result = 0.26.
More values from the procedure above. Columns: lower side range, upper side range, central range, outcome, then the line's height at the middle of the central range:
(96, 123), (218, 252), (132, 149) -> 0.062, 26.6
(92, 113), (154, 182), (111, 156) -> -0.017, 25.1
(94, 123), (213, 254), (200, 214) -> -0.086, 22.3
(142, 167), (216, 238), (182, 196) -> -0.002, 23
